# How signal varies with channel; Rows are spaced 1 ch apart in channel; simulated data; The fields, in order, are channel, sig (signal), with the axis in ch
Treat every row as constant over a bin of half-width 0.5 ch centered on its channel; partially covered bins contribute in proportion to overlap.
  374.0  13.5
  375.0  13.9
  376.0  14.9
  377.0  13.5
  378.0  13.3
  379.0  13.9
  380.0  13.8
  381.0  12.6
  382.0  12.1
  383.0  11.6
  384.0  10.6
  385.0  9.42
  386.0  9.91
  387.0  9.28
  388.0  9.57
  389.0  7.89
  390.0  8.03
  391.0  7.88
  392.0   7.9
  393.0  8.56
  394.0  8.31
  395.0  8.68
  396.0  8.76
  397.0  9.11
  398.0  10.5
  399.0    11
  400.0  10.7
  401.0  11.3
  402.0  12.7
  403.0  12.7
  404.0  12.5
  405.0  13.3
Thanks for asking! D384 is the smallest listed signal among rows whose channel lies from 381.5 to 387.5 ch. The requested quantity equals 9.28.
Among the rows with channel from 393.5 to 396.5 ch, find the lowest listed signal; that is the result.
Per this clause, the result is 8.31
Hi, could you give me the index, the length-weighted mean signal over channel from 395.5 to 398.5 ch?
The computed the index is 9.46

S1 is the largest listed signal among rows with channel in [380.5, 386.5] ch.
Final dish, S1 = 12.6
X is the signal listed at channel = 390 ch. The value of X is 8.03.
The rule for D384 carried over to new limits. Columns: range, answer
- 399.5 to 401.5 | 10.7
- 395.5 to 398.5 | 8.76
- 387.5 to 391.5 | 7.88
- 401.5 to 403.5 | 12.7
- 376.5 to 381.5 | 12.6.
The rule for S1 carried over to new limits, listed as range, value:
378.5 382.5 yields 13.9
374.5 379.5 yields 14.9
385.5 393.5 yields 9.91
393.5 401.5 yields 11.3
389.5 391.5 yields 8.03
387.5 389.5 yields 9.57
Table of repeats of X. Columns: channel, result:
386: 9.91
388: 9.57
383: 11.6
